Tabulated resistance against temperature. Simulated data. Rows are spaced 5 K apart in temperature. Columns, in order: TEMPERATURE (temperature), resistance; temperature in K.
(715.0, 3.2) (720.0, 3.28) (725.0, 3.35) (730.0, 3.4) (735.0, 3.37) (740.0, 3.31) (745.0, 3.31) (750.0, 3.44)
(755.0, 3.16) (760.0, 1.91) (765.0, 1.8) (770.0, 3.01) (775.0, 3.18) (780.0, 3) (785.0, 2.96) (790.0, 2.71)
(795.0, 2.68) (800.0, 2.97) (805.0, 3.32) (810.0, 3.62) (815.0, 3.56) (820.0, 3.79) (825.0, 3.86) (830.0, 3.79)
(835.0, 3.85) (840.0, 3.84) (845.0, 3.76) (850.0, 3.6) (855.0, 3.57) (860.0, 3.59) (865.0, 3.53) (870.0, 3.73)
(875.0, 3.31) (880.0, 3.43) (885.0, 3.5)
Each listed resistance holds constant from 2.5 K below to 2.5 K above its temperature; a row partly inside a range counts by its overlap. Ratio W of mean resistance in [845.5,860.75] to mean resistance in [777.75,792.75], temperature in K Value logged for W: 1.25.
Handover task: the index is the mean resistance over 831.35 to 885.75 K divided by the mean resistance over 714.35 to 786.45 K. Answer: 1.2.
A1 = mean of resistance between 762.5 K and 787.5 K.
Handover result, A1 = 2.79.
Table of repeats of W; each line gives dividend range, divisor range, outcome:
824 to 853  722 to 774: 1.25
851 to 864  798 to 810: 1.10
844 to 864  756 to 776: 1.46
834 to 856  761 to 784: 1.38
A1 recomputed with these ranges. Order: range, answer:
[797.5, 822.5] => 3.45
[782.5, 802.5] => 2.83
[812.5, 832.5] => 3.75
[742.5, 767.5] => 2.72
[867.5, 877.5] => 3.52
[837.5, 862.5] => 3.67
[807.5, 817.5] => 3.59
